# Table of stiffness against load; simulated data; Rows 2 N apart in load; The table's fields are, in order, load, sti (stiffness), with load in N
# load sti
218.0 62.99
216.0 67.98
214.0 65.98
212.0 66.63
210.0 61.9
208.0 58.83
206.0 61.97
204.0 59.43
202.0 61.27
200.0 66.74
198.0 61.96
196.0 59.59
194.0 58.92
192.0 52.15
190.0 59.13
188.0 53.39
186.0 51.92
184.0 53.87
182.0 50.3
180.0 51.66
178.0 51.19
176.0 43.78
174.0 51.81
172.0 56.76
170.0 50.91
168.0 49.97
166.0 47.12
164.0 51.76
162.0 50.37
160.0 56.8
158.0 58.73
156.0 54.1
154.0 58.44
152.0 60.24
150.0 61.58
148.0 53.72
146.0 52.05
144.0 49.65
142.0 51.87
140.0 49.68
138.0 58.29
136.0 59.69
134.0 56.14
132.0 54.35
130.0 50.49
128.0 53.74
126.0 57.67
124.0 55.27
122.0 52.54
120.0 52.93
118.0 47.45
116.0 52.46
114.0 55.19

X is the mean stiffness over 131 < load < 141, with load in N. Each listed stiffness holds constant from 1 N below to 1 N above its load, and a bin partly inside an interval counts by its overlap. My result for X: 55.6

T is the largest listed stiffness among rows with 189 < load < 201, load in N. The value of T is 66.74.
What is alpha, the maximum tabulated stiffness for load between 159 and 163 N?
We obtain 56.8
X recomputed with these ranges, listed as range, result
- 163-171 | 49.9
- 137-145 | 52.4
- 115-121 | 50.9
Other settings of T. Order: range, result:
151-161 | 60.24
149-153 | 61.58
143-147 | 52.05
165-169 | 49.97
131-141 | 59.69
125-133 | 57.67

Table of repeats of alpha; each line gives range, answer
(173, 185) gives 53.87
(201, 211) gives 61.97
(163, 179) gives 56.76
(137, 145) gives 58.29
